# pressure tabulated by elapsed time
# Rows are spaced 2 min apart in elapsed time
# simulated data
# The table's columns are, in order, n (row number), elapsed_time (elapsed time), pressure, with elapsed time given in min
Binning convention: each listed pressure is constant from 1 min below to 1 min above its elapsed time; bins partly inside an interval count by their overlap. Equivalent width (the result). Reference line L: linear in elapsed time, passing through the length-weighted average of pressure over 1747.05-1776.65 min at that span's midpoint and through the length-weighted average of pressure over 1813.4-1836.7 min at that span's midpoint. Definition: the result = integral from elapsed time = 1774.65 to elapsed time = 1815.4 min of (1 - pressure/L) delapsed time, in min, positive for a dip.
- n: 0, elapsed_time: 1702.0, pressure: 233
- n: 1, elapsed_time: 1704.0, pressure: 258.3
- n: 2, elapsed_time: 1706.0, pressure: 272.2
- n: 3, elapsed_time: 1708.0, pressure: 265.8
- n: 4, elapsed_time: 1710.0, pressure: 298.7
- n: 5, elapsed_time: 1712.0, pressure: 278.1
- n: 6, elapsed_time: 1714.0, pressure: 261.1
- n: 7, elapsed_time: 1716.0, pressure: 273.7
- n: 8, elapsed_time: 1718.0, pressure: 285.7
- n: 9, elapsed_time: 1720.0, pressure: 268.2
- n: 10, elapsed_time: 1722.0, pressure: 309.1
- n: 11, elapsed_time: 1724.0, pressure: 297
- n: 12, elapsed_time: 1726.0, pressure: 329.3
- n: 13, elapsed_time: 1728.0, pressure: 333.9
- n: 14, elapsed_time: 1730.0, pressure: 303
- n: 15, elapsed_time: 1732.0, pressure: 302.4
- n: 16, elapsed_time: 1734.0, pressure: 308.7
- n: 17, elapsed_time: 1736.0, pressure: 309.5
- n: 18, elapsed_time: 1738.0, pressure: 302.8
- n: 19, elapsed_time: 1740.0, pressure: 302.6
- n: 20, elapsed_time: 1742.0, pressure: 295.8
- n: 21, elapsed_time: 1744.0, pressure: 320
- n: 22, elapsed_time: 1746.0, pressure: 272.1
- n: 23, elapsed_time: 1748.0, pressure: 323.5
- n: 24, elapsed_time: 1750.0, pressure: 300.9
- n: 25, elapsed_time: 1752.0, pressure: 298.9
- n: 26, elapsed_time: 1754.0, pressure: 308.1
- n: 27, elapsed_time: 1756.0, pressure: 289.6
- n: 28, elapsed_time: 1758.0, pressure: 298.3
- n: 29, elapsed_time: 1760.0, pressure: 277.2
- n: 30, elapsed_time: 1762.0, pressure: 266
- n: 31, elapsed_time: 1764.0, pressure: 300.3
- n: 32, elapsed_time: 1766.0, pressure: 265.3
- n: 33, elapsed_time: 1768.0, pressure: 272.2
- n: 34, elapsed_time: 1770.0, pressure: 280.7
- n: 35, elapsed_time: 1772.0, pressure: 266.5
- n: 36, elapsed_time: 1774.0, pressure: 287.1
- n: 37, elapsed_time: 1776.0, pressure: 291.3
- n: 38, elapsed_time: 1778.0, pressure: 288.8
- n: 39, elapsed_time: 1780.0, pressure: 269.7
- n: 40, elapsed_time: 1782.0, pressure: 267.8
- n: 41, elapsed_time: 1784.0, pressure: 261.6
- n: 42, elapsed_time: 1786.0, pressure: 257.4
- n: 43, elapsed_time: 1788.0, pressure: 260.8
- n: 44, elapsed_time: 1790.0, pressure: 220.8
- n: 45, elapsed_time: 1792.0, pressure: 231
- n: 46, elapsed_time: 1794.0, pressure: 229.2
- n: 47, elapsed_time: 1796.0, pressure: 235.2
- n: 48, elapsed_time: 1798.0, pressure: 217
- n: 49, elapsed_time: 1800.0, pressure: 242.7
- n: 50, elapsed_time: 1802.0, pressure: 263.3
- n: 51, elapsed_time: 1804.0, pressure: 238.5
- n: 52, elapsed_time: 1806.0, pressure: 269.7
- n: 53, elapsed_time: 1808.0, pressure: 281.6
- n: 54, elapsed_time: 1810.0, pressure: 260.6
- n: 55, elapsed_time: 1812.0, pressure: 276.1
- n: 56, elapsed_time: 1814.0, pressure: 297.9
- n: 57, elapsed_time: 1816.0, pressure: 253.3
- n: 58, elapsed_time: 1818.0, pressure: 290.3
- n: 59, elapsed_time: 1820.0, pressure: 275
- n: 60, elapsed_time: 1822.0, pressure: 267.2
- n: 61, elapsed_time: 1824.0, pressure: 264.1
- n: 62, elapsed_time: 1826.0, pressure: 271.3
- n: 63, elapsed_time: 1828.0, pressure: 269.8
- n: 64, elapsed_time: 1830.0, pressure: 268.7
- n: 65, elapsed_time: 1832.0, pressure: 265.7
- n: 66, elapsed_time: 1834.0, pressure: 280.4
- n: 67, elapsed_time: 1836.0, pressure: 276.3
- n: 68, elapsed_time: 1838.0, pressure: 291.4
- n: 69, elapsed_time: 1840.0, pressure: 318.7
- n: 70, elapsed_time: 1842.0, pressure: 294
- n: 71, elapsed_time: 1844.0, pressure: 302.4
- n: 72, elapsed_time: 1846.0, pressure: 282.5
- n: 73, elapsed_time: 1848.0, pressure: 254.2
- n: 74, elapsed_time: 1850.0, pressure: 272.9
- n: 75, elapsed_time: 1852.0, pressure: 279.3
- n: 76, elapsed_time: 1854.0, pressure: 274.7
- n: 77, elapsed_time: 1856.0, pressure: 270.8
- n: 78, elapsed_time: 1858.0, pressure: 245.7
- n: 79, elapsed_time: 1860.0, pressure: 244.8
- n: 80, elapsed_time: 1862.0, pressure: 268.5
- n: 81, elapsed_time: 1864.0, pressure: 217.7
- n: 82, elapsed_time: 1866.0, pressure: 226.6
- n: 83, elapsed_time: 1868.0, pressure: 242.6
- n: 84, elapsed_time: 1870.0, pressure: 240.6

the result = 3.2 min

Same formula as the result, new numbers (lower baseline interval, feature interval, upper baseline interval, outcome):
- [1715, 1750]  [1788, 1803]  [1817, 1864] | 2.6 min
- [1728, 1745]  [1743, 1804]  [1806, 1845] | 5.0 min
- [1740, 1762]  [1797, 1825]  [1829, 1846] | 2.5 min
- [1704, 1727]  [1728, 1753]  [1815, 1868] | -2.1 min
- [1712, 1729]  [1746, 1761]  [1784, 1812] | -1.3 min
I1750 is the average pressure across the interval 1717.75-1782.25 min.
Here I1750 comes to 294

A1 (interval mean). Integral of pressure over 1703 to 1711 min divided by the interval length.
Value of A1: 274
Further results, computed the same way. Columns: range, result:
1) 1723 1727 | 313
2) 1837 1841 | 305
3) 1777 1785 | 272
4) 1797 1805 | 240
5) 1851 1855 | 277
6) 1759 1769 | 276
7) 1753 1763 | 288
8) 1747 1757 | 304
